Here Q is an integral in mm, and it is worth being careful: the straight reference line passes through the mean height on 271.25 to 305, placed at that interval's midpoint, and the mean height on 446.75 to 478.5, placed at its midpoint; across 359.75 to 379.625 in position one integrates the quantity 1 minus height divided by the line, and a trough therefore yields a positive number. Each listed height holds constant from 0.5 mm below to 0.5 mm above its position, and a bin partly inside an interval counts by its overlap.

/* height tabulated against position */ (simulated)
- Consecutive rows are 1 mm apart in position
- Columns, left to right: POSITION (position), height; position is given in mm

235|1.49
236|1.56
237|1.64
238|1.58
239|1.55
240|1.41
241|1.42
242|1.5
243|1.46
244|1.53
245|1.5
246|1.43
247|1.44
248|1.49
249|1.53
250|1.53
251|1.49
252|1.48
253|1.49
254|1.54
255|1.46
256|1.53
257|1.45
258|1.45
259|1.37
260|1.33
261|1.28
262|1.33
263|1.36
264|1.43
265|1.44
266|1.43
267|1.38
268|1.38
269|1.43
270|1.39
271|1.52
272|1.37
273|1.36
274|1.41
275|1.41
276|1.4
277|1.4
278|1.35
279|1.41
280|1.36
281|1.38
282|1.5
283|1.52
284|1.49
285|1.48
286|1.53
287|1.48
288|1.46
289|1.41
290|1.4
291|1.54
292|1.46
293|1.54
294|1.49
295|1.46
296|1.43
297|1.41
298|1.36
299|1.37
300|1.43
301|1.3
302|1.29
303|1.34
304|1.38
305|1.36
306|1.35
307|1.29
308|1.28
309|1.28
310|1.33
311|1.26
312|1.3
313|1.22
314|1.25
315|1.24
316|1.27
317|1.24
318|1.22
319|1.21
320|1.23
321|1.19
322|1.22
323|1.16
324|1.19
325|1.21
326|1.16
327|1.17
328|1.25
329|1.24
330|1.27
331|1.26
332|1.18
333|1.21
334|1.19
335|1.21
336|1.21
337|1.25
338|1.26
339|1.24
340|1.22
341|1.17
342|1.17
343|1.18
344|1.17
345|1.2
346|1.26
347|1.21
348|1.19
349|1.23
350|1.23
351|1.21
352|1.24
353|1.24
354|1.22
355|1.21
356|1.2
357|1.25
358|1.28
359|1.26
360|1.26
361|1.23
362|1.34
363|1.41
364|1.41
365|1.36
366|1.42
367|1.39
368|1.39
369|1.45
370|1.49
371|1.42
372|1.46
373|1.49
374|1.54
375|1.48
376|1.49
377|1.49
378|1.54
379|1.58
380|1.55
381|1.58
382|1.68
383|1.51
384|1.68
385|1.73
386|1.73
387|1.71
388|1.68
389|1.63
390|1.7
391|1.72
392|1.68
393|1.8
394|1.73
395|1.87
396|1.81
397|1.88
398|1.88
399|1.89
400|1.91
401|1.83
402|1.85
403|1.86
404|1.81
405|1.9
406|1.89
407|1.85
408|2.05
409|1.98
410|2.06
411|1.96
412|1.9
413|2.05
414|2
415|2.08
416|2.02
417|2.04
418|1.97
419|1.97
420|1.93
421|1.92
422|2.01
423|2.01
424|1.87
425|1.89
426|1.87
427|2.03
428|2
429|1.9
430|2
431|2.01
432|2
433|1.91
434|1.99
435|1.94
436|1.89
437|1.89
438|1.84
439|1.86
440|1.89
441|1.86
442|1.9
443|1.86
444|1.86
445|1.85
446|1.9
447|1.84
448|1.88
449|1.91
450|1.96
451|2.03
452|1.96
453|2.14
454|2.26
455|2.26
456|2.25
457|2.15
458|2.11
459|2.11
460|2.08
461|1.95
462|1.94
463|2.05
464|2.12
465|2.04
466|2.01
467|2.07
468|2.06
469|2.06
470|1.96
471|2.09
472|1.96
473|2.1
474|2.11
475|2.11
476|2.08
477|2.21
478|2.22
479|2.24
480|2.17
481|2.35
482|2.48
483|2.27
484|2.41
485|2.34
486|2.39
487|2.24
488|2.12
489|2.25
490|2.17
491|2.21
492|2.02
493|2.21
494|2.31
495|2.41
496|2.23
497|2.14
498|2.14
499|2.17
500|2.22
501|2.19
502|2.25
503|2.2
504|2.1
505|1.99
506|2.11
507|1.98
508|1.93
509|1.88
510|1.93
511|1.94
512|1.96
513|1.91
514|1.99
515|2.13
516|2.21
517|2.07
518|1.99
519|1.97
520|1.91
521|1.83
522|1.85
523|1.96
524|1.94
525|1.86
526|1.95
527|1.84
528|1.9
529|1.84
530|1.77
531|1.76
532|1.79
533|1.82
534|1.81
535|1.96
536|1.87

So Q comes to 3.3 mm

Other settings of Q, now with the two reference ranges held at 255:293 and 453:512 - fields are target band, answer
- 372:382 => 1.4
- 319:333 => 3.4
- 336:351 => 4.1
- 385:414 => 0.2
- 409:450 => 0.4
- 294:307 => 1.2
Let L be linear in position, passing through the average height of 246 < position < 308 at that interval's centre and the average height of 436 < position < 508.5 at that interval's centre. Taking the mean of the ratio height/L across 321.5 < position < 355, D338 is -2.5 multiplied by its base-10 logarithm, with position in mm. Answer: 0.32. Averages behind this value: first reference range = 1.42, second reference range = 2.1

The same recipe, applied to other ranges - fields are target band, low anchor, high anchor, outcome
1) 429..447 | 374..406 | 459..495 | 0.03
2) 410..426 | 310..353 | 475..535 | -0.20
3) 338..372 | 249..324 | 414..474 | 0.27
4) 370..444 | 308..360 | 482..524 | -0.13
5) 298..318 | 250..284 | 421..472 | 0.19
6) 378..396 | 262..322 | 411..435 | 0.08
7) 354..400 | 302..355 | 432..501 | 0.00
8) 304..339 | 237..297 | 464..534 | 0.27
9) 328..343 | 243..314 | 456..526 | 0.29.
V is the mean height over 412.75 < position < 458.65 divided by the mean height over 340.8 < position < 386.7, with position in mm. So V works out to 1.4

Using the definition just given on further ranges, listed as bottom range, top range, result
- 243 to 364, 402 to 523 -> 1.53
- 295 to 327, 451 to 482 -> 1.65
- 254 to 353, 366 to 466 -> 1.40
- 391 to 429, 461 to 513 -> 1.11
